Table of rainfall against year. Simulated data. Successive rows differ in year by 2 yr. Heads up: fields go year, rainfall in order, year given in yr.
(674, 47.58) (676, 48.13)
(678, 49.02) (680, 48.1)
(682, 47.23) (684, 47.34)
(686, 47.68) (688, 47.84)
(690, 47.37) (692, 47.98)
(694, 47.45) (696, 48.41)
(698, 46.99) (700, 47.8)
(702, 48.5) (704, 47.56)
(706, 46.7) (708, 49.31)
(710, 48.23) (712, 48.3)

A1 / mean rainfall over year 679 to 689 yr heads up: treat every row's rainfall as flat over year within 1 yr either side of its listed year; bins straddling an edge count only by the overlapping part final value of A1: 47.6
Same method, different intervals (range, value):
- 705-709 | 48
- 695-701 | 47.7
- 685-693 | 47.7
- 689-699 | 47.6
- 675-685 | 48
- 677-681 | 48.6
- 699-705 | 48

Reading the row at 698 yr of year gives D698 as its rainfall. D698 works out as 46.99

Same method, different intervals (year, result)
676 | 48.13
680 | 48.1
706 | 46.7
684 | 47.34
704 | 47.56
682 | 47.23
